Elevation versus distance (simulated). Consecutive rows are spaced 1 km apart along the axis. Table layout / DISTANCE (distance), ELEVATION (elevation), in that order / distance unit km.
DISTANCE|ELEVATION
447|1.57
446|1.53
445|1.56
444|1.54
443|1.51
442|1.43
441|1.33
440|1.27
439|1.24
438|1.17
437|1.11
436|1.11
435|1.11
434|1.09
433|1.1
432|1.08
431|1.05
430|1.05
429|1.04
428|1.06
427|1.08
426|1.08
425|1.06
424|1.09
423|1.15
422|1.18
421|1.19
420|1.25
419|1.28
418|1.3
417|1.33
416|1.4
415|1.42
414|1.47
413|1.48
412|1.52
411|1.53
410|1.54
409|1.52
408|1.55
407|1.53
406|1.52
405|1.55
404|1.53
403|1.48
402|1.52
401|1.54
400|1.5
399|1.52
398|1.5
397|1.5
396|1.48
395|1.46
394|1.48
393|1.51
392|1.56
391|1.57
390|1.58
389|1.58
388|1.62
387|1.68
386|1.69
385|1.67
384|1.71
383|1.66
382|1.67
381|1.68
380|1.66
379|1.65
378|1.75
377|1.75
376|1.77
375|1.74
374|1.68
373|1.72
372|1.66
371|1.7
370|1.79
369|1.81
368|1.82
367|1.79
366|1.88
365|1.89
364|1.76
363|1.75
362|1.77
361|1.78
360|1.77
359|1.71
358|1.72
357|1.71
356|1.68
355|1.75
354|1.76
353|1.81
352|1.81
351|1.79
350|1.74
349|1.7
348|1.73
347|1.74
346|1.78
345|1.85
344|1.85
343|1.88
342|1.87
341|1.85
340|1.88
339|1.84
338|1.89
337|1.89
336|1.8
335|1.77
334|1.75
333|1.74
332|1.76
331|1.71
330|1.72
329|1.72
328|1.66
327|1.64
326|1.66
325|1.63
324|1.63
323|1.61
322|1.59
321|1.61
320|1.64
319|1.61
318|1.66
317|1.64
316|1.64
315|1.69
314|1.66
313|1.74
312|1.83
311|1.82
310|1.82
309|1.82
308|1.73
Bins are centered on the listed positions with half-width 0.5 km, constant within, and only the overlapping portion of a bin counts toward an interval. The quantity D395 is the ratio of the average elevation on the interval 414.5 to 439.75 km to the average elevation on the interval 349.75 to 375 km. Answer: 0.66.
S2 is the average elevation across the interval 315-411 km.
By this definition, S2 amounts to 1.69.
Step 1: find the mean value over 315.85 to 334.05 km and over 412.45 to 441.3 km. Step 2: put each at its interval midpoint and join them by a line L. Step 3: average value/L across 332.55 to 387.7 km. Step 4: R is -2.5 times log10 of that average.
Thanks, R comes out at -0.18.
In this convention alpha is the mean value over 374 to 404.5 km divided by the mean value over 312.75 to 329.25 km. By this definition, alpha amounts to 0.97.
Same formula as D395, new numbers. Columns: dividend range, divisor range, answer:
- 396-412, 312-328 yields 0.92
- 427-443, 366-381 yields 0.67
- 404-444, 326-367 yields 0.72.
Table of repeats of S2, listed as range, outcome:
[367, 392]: 1.69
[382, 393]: 1.63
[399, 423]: 1.44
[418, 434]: 1.12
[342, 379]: 1.77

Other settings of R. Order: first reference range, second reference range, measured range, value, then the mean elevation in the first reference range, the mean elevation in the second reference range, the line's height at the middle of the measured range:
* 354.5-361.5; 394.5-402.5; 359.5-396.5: -0.05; 1.73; 1.5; 1.62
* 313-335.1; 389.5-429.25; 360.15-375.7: -0.16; 1.67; 1.4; 1.53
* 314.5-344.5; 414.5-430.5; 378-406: -0.16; 1.73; 1.19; 1.36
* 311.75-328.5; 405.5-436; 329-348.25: -0.14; 1.65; 1.27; 1.58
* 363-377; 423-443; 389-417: -0.05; 1.77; 1.14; 1.44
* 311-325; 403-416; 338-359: -0.11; 1.66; 1.51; 1.61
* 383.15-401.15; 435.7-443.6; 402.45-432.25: 0.08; 1.57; 1.28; 1.41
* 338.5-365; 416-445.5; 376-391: -0.08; 1.78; 1.2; 1.55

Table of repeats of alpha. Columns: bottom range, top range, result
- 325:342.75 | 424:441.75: 0.63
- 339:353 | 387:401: 0.85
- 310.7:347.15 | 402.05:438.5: 0.74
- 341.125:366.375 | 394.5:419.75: 0.83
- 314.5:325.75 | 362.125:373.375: 1.09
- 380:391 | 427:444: 0.71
